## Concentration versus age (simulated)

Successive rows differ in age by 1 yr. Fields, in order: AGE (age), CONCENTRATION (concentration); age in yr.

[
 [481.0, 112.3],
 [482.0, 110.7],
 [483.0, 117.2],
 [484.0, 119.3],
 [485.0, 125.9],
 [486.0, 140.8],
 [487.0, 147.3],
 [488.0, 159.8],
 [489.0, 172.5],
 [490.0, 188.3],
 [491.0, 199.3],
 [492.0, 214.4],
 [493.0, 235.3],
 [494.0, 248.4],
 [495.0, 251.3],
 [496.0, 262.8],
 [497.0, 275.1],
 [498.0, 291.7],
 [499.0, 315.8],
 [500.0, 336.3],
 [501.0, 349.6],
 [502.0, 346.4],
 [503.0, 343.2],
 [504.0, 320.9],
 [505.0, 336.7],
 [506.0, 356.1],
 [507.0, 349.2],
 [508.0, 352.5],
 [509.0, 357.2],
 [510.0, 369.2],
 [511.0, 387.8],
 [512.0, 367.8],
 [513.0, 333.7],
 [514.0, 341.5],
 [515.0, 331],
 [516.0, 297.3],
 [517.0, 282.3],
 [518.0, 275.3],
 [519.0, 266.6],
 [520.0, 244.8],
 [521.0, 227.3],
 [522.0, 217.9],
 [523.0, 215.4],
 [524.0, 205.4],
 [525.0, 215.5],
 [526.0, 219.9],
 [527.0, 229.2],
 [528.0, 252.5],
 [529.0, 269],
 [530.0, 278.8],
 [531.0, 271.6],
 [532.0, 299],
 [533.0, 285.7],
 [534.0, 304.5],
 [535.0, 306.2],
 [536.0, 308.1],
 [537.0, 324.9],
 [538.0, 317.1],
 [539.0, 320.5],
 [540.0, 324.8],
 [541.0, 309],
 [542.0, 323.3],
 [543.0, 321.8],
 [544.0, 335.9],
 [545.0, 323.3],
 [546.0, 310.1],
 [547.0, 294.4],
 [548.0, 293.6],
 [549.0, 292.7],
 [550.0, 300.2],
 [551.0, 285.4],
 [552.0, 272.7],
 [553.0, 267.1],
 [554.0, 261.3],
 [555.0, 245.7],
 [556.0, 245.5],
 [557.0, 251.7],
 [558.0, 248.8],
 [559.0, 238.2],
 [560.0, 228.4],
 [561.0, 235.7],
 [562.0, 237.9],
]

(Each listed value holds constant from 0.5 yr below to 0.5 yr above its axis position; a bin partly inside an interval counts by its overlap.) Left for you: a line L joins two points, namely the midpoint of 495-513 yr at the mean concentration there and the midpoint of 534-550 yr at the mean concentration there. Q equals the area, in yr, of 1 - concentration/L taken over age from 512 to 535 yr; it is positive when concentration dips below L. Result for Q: 3.8 yr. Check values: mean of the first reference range 334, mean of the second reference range 313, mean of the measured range 270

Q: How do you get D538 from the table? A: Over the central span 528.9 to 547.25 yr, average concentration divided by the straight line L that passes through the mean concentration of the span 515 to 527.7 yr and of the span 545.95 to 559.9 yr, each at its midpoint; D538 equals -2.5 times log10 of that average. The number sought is -0.19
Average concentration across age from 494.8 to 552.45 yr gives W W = 300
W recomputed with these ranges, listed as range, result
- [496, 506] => 323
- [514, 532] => 257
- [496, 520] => 327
